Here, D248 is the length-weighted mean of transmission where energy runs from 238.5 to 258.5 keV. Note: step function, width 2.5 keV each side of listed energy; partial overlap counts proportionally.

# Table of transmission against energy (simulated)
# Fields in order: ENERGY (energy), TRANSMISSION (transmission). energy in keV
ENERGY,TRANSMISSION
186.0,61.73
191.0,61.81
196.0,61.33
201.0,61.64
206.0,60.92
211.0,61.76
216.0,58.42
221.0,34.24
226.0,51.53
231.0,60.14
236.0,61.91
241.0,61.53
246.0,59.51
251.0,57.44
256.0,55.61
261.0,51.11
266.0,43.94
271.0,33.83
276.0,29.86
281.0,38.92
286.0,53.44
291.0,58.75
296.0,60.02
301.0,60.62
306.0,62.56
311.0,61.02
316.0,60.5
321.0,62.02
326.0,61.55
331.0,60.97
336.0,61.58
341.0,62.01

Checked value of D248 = 58.5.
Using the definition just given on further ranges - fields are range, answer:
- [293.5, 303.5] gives 60.3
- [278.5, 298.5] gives 52.8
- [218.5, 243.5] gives 53.9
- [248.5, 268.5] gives 52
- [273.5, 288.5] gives 40.7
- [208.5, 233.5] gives 53.2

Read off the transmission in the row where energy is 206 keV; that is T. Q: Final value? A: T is 60.92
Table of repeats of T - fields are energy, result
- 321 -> 62.02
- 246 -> 59.51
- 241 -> 61.53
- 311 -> 61.02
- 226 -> 51.53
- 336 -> 61.58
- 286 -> 53.44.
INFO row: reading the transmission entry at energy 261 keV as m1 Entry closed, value 51.11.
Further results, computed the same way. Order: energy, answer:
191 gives 61.81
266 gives 43.94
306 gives 62.56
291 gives 58.75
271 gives 33.83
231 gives 60.14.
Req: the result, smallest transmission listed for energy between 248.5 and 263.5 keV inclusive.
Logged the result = 51.11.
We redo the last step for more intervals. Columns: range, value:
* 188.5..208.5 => 60.92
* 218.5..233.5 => 34.24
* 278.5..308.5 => 38.92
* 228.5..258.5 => 55.61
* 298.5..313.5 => 60.62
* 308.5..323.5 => 60.5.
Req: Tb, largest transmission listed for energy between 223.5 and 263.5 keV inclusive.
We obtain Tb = 61.91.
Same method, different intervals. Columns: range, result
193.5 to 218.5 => 61.76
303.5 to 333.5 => 62.56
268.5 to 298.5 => 60.02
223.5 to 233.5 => 60.14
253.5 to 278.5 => 55.61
